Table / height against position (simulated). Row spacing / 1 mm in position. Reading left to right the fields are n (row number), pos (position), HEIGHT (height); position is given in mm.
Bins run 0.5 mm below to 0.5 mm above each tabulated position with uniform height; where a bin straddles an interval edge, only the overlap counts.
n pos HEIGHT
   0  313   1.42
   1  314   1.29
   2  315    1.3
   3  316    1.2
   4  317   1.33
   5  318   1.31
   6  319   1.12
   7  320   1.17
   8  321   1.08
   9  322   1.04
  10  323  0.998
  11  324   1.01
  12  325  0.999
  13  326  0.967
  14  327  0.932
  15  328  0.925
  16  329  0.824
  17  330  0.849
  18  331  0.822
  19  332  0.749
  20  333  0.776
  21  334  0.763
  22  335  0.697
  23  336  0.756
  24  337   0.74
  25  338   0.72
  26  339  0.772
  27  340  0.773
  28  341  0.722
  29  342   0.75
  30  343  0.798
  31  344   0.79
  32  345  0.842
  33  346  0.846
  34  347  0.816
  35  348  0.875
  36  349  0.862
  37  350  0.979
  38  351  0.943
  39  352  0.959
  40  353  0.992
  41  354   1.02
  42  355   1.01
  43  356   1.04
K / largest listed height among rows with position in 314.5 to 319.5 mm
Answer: 1.33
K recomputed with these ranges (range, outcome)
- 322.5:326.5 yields 1.01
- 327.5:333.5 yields 0.925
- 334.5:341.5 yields 0.773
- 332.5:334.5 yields 0.776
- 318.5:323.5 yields 1.17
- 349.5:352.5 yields 0.979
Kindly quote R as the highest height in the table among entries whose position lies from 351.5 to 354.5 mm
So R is 1.02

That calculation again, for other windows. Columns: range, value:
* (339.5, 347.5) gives 0.846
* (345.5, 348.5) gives 0.875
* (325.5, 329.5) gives 0.967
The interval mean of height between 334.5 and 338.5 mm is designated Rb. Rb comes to 0.728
